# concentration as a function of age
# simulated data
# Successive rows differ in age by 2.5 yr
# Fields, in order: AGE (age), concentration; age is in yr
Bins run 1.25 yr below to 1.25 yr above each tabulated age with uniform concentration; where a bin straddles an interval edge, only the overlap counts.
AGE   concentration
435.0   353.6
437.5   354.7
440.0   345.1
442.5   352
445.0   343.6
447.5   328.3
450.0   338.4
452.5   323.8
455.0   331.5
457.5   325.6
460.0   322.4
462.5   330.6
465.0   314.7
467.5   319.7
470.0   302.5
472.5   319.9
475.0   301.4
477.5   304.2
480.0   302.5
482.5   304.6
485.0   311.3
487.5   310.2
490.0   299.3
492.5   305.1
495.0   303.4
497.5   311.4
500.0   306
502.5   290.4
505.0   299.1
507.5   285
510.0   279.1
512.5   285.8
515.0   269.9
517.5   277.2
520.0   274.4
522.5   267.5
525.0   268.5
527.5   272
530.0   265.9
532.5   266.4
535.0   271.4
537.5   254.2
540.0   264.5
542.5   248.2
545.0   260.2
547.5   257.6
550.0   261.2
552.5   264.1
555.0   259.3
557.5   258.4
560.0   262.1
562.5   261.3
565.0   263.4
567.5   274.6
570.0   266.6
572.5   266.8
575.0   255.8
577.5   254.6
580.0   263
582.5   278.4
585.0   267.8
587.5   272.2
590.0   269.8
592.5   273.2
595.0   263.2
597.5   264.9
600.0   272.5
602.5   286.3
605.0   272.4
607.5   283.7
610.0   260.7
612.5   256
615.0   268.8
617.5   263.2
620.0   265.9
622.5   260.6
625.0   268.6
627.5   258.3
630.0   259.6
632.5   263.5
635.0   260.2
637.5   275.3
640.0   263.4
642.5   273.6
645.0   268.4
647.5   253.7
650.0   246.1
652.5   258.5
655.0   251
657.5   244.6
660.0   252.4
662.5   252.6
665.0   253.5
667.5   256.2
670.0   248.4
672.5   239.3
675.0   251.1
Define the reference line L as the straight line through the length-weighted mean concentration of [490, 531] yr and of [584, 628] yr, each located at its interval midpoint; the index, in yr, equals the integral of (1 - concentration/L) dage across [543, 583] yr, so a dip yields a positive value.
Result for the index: 2.0 yr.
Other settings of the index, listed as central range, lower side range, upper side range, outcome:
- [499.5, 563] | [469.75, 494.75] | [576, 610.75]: 4.45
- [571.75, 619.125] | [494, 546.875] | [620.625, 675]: -0.48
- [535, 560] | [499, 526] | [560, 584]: 1.14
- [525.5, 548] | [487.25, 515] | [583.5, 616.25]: 1.89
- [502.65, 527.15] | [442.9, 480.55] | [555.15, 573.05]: 1.10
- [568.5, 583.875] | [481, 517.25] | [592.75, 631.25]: 0.67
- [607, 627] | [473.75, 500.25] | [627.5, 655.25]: 0.25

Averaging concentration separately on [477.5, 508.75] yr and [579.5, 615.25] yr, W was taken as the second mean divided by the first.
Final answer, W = 0.89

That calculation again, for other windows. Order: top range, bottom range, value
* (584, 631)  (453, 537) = 0.90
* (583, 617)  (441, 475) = 0.83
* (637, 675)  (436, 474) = 0.77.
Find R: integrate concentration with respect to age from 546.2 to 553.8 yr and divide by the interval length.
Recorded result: 261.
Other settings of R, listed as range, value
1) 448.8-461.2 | 328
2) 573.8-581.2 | 258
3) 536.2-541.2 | 259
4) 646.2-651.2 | 250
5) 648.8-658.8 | 250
